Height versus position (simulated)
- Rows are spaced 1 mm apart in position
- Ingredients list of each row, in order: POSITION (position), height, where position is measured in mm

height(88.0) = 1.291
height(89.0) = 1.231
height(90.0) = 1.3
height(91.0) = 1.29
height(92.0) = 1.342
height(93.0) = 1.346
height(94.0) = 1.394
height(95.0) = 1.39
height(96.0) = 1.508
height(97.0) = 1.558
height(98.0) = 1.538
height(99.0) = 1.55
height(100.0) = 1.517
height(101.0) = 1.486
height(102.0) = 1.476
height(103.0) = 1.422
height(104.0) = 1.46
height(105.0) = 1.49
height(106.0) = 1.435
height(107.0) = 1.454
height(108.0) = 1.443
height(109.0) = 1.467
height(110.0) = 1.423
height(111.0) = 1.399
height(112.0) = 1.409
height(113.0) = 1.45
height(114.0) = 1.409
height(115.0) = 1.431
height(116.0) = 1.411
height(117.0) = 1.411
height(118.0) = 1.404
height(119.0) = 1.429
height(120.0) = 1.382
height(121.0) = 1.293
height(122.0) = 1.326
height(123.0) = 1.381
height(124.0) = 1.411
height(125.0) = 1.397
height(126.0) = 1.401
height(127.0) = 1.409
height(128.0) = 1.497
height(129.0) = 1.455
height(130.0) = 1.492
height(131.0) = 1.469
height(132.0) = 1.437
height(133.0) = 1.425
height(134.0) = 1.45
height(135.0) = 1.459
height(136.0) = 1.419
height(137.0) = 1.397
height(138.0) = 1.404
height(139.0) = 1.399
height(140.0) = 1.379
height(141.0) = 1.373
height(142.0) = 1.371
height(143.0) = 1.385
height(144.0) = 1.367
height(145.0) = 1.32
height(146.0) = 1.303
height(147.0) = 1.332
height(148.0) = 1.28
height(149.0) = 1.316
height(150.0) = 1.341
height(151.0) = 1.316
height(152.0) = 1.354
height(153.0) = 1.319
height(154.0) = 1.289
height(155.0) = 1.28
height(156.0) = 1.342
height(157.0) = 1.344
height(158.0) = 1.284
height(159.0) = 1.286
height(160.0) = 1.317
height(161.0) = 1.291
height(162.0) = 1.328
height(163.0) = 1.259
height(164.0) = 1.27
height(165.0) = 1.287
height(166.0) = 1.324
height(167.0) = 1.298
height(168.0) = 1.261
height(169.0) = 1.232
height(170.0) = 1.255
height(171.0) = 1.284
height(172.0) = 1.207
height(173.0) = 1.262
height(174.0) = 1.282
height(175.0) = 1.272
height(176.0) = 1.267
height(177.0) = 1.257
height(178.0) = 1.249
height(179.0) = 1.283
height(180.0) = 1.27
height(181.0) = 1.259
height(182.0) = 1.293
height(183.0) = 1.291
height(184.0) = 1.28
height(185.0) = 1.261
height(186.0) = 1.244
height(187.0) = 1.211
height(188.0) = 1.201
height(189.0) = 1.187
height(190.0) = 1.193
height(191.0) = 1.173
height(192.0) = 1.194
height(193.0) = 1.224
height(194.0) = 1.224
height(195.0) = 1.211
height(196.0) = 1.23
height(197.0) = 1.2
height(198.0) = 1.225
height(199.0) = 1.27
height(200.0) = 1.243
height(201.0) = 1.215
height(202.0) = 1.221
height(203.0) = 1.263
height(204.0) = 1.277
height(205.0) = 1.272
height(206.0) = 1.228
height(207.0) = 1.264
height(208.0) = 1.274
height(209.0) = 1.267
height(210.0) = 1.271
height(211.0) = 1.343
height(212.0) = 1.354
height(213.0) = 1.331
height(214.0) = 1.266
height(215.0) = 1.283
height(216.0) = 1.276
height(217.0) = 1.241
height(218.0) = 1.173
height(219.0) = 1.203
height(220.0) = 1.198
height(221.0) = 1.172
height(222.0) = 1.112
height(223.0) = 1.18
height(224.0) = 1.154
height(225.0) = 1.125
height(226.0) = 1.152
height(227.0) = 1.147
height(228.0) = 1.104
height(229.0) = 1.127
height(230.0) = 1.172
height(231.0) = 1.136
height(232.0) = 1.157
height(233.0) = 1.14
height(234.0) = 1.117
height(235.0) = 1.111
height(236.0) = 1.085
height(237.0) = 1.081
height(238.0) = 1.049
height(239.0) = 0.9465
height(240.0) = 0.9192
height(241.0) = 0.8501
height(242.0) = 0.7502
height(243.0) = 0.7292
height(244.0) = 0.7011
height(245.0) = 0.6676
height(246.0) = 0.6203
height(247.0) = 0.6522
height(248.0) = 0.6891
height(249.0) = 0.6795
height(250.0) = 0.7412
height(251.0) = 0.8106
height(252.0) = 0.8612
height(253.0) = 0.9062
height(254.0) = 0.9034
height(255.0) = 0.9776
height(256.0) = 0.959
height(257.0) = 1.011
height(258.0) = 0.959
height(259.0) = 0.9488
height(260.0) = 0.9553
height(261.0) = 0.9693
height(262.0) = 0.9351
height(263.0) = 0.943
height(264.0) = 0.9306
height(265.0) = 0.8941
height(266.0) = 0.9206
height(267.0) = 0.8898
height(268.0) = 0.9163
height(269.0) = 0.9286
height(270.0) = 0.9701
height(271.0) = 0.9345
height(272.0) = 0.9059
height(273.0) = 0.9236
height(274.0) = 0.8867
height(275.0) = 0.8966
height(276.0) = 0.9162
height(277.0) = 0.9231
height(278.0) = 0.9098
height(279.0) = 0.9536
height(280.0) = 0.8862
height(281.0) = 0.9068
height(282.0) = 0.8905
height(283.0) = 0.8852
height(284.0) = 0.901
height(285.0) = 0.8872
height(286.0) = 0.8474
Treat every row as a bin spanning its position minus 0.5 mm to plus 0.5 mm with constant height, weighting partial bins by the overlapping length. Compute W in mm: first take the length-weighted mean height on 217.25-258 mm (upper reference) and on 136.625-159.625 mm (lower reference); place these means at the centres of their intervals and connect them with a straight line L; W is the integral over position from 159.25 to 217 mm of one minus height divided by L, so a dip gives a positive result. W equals -4.1 mm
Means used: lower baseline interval 1.34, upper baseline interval 0.983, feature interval 1.26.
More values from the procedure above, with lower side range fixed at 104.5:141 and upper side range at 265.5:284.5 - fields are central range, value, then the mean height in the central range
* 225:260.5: 2.9 mm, 0.94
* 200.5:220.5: -2.4 mm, 1.26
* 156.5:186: -0.4 mm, 1.28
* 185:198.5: -0.2 mm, 1.21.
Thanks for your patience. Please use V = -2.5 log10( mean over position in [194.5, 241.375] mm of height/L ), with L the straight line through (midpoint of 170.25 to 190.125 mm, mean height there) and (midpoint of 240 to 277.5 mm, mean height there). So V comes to -0.112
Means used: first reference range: 1.25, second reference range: 0.867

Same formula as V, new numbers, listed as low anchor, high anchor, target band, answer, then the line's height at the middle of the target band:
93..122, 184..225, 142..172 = 0.02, 1.33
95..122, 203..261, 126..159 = -0.03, 1.34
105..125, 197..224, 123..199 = 0.02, 1.33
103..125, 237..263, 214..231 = -0.21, 0.967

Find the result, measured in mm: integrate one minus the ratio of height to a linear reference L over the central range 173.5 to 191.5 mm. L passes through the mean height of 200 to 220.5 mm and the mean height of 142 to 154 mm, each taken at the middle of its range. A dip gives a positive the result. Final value 0.6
